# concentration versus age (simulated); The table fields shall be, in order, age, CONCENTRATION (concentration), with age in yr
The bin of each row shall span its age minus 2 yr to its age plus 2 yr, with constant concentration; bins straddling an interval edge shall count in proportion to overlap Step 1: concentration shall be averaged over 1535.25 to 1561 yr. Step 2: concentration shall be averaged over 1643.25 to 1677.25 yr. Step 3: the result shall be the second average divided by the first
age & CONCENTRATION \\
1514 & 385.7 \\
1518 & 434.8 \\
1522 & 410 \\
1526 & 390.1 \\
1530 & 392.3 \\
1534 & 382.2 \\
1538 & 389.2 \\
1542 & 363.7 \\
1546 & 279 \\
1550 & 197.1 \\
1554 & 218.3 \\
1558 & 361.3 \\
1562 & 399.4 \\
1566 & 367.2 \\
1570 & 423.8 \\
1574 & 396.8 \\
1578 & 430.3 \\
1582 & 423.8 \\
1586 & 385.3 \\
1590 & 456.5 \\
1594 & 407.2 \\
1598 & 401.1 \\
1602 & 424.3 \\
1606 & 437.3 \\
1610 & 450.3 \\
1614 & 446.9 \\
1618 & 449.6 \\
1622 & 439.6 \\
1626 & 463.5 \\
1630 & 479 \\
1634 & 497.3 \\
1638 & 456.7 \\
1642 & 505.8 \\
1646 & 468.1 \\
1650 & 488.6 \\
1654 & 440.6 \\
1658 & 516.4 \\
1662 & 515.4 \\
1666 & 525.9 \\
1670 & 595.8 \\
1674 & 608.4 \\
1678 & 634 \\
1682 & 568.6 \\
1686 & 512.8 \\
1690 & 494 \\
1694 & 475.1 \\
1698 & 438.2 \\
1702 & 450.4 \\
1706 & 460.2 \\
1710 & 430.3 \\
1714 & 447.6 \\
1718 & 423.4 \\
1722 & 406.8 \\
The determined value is 1.70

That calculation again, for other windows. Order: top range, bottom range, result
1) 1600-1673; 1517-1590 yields 1.29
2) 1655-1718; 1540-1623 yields 1.31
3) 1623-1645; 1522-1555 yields 1.43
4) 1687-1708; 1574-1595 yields 1.11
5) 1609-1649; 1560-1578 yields 1.17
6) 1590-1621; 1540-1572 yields 1.33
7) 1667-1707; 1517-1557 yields 1.53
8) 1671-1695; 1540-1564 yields 1.83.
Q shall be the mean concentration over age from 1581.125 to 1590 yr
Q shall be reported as 414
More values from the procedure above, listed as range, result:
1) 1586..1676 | 474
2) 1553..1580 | 377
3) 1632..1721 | 497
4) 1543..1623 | 389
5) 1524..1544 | 384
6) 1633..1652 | 483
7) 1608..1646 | 466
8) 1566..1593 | 415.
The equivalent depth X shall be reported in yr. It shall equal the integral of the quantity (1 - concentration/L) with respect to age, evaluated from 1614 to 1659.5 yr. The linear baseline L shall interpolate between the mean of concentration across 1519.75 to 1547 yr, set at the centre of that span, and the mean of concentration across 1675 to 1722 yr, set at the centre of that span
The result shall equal -2.83 yr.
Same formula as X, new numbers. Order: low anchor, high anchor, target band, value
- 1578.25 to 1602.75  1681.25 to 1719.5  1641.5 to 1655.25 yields -1.0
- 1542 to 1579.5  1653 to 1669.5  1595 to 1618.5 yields -0.7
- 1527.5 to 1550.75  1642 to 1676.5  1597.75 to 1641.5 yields 0.8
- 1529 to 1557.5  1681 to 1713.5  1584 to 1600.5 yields -2.1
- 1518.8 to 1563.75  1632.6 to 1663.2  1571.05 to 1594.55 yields -1.0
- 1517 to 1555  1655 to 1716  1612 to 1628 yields -0.4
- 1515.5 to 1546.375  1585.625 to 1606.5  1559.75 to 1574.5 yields 0.3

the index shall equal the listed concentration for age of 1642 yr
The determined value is 505.8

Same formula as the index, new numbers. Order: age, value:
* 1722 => 406.8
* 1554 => 218.3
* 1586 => 385.3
